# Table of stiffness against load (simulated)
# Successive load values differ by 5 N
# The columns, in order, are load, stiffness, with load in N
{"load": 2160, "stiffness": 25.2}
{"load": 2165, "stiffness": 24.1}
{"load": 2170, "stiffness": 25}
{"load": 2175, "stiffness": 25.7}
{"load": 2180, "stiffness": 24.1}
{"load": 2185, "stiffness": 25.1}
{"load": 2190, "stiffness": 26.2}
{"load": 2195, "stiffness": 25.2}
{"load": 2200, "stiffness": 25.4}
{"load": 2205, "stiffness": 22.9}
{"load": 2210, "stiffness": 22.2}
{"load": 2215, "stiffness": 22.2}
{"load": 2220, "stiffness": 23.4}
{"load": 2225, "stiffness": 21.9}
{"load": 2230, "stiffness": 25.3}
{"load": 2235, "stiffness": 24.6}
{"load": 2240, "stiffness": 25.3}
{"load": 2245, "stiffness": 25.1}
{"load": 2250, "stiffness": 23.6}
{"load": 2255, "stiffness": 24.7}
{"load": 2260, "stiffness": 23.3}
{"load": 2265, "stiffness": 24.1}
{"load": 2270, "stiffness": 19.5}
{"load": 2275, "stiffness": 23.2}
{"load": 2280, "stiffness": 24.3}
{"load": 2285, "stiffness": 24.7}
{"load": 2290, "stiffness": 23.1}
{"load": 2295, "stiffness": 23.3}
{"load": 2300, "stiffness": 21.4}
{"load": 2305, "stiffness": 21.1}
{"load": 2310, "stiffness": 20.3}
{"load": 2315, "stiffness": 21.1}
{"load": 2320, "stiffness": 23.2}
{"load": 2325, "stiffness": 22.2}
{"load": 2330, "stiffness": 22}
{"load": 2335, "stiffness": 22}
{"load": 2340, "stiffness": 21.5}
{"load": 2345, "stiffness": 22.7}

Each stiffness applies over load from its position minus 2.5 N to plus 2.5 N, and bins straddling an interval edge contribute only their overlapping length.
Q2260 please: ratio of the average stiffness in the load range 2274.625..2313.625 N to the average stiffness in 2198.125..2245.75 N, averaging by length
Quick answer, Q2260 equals 1.0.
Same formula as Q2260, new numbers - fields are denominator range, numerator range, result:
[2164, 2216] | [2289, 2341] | 0.90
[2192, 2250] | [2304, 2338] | 0.91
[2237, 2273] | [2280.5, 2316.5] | 0.94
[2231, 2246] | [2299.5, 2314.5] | 0.84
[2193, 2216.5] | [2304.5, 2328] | 0.92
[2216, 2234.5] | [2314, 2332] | 0.94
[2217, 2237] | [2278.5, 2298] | 1.00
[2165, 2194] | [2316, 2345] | 0.88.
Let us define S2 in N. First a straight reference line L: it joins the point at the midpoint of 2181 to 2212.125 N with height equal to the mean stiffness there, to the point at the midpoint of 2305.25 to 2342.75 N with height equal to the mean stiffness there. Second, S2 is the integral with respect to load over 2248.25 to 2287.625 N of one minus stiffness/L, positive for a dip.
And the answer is -0.8 N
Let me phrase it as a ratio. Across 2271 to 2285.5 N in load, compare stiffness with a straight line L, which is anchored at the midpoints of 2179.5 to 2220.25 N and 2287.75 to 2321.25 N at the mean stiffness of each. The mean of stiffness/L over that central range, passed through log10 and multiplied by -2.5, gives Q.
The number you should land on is -0.051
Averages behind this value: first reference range 24.1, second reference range 21.9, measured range 23.5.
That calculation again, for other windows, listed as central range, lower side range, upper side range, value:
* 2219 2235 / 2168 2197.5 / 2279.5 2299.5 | 0.037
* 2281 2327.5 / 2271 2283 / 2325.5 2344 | 0.015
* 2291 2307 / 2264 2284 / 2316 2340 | 0.022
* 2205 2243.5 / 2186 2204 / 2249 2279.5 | 0.037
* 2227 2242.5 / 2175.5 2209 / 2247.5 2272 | -0.056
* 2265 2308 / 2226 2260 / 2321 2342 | 0.031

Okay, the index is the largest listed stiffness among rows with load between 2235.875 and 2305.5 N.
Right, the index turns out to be 25.3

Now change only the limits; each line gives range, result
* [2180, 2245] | 26.2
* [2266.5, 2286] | 24.7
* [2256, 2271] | 24.1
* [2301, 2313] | 21.1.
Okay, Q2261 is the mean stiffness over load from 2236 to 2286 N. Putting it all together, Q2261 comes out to 23.8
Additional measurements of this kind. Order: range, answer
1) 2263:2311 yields 22.6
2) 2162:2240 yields 24.3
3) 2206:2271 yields 23.6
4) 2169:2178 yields 25.3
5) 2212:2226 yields 22.6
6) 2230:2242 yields 25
